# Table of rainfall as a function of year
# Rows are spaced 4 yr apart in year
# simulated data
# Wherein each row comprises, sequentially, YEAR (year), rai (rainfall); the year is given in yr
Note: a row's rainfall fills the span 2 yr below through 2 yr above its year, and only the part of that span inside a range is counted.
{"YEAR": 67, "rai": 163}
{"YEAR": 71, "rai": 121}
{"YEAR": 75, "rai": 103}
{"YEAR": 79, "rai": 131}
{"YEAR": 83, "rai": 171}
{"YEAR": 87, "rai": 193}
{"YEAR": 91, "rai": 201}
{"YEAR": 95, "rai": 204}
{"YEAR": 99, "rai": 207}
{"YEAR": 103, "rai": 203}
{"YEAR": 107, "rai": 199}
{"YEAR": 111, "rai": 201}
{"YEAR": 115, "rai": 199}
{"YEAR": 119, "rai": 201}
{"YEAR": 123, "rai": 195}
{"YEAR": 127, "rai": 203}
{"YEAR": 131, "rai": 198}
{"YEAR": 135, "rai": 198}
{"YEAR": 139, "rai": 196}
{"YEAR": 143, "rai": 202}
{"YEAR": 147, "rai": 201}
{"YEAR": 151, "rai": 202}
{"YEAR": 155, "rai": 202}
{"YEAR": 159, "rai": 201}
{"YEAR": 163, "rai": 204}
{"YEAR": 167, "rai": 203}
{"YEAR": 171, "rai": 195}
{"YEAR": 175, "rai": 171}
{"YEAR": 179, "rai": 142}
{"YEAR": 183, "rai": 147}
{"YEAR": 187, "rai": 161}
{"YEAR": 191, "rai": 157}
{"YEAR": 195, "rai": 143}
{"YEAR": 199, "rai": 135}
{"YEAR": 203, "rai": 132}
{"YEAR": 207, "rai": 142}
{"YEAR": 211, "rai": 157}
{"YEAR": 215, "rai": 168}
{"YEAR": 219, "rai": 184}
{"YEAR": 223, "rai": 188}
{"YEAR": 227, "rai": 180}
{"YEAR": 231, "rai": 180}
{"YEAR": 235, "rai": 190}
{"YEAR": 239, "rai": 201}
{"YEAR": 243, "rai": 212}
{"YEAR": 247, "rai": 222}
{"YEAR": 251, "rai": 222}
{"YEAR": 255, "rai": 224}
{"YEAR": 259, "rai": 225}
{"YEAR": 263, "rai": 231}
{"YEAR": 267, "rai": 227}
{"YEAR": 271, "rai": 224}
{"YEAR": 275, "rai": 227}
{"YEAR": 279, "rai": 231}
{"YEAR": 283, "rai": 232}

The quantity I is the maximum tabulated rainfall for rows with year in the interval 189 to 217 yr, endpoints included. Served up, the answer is 168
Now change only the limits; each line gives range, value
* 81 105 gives 207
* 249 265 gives 231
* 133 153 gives 202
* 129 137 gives 198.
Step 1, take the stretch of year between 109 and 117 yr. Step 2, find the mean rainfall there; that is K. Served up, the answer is 200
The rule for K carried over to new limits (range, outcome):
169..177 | 183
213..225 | 180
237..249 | 212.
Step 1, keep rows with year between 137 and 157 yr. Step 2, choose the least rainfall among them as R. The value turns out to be 196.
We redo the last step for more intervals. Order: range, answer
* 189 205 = 132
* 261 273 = 224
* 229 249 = 180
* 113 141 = 195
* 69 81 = 103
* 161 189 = 142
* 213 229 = 168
